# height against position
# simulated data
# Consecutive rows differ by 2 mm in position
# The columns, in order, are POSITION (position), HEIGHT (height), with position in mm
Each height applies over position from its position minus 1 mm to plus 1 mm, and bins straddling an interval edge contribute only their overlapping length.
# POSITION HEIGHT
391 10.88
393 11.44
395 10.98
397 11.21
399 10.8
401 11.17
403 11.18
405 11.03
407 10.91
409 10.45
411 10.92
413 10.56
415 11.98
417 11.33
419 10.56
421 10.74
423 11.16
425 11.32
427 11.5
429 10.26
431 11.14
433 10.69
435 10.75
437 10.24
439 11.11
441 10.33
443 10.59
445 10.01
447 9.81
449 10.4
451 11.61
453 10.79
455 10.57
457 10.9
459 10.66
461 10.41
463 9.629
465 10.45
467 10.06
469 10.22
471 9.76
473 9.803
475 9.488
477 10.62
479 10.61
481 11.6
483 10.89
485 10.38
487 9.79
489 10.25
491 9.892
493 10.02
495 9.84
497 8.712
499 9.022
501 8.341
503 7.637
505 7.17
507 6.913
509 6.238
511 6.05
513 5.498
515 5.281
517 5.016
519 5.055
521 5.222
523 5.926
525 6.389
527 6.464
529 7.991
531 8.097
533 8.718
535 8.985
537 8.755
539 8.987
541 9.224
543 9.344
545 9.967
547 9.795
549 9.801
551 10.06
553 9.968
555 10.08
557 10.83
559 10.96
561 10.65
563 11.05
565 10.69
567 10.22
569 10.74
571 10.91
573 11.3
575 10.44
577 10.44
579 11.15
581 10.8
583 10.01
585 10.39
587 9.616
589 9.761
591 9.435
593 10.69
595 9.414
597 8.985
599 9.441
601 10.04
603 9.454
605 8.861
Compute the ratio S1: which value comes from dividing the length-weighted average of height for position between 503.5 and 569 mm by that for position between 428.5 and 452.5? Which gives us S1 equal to 0.79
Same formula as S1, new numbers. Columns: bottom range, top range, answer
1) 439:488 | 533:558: 0.92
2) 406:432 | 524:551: 0.79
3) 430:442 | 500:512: 0.66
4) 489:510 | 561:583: 1.27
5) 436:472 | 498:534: 0.65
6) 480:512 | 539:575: 1.15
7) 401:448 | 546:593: 0.96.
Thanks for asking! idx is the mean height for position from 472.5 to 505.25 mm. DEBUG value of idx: 9.71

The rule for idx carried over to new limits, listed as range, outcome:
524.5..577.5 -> 9.68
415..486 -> 10.6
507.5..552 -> 7.58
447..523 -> 9.02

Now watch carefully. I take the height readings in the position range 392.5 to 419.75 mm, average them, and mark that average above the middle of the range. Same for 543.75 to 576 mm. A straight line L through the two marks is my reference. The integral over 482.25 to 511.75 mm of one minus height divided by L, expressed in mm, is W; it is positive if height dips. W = 5.38 mm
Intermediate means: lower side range 11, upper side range 10.5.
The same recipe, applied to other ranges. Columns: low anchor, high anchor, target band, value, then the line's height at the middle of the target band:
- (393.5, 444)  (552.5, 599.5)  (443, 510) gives 5.8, 10.7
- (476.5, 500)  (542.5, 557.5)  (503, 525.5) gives 9.2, 10.1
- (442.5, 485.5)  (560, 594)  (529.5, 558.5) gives 2.8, 10.5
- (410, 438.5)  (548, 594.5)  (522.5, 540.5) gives 4.5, 10.6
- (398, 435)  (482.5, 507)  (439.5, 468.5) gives -0.9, 10.1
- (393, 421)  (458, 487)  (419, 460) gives -0.2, 10.7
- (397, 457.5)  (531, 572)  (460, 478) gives 0.8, 10.5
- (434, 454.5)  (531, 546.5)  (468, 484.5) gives -0.5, 10.1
